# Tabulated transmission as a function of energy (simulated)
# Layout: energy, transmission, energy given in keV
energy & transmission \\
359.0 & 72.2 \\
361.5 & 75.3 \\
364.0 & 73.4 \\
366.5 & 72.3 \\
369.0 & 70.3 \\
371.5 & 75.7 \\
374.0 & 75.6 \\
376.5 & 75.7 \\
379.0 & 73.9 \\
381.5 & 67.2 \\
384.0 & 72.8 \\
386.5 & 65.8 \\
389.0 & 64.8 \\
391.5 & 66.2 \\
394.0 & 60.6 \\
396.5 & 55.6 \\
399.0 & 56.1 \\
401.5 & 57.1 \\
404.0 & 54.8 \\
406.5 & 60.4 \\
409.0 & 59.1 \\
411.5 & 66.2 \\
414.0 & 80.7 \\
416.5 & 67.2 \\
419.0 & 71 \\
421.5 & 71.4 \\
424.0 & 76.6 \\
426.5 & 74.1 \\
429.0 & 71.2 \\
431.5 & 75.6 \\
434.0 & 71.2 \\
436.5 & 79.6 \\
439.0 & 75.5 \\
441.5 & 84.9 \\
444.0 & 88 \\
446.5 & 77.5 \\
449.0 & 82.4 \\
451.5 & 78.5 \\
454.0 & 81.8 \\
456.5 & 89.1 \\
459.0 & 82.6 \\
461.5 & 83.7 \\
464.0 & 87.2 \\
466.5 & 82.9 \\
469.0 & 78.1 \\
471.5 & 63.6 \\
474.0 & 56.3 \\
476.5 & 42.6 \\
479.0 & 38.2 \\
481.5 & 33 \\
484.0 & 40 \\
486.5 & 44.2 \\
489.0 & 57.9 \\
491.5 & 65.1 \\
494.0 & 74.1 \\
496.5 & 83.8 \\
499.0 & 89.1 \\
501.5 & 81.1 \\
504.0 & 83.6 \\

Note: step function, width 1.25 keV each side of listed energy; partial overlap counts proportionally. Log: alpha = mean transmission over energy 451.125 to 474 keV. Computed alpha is 79.6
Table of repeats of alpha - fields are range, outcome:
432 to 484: 72.1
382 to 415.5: 63.2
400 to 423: 65.3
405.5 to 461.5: 75.9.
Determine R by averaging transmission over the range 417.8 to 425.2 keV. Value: 73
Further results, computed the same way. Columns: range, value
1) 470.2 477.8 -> 54.2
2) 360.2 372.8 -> 73.4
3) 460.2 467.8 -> 84.5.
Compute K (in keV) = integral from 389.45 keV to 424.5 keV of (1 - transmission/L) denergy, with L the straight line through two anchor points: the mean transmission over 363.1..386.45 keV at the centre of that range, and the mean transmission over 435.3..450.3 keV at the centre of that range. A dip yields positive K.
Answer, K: 5.7 keV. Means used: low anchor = 72.6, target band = 64.2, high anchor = 81.3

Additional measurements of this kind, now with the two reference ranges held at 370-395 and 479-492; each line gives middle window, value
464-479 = -4.5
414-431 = -3.4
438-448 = -4.6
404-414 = 0.1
